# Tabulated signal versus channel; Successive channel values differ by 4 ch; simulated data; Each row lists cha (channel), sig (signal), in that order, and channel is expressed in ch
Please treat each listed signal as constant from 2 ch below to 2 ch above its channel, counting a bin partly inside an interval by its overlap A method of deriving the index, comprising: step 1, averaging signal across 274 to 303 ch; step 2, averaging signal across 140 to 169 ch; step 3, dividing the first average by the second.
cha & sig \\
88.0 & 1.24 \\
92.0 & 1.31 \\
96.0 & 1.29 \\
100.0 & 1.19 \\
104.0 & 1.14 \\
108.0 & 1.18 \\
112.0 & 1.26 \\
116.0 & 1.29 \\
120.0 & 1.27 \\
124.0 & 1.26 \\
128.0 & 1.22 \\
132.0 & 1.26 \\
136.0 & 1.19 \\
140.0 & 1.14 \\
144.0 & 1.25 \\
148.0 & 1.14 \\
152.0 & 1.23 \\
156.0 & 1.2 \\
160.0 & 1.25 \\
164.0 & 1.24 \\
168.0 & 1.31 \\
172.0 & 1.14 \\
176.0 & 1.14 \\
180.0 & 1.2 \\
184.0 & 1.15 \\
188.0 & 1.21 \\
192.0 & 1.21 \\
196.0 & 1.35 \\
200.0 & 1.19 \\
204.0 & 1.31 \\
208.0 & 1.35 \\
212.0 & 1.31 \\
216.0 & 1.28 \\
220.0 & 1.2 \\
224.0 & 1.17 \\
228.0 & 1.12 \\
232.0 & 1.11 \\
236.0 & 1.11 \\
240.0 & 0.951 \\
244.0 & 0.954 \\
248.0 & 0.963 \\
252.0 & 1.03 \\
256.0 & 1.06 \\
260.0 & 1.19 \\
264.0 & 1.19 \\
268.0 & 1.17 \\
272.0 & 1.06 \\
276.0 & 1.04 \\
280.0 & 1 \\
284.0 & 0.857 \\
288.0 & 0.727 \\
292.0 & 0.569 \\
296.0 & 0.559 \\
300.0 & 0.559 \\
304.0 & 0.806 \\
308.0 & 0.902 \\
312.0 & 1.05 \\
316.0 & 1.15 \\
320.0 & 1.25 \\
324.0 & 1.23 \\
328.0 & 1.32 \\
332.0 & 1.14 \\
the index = 0.6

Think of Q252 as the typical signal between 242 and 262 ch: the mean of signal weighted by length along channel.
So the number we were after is 1.04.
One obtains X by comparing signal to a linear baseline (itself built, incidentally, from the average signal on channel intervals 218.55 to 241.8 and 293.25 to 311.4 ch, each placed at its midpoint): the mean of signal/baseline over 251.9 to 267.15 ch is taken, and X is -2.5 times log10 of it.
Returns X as -0.19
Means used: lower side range 1.11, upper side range 0.727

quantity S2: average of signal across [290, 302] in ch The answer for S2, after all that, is 0.562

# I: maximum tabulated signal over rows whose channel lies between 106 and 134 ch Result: 1.29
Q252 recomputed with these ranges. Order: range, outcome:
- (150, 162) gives 1.23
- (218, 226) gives 1.19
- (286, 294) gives 0.648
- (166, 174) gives 1.23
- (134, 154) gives 1.19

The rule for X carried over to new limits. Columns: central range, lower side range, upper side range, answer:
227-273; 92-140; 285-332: -0.06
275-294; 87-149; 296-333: 0.26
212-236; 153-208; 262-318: -0.08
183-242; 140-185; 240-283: -0.07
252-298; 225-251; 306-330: 0.14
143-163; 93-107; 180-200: 0.00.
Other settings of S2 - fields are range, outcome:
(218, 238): 1.14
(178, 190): 1.19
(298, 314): 0.829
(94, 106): 1.21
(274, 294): 0.839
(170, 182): 1.16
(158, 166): 1.25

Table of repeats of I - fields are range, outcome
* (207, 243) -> 1.35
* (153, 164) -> 1.25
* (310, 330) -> 1.32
